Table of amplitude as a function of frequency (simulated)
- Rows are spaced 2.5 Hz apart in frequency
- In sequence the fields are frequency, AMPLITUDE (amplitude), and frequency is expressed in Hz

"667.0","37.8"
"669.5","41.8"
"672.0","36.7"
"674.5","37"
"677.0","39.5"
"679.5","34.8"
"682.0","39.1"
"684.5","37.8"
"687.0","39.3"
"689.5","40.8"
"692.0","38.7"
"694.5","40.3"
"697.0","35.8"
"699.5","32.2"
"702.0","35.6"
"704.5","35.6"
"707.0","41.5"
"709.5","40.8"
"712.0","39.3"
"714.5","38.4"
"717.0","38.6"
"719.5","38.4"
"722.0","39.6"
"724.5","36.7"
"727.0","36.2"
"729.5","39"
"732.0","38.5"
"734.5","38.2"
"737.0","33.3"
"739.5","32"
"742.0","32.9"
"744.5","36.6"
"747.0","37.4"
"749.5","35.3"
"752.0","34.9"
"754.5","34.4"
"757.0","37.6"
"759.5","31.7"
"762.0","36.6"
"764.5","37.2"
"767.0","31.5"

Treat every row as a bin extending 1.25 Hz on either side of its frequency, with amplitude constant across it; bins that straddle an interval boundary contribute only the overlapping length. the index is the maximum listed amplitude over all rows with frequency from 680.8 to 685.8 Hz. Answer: 39.1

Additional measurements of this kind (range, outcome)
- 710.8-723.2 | 39.6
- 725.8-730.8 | 39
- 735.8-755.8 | 37.4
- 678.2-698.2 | 40.8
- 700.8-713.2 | 41.5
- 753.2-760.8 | 37.6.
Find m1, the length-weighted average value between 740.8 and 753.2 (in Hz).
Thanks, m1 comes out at 35.4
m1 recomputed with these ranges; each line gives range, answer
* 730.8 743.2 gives 35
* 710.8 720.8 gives 38.7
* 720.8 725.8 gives 38.1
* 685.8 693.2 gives 39.6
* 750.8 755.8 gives 34.7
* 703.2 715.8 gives 39.1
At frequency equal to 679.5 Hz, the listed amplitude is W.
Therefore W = 34.8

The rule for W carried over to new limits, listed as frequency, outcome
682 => 39.1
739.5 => 32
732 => 38.5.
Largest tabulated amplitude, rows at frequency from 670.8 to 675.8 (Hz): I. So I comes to 37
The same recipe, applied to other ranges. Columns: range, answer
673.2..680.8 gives 39.5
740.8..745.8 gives 36.6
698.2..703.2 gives 35.6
